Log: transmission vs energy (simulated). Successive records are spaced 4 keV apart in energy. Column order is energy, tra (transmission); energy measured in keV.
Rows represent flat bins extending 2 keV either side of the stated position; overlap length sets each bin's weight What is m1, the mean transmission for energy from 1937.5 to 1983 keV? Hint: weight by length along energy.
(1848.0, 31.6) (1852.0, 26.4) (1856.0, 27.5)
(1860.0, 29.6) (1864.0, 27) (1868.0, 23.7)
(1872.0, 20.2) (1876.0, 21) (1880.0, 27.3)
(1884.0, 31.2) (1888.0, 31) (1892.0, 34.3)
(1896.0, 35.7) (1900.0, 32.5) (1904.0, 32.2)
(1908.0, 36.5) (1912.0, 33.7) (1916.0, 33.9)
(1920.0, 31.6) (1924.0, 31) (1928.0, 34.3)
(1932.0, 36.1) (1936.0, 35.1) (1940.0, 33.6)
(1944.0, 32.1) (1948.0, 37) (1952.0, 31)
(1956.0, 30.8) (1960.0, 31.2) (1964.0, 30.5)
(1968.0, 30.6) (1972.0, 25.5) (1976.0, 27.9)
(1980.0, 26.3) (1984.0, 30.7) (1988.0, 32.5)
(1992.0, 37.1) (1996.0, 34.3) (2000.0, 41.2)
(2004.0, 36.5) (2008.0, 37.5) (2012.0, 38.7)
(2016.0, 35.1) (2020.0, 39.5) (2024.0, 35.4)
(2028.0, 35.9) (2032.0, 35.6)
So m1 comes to 30.6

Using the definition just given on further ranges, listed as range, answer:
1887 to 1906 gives 33.3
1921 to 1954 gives 33.7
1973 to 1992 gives 30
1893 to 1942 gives 33.9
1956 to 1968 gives 30.8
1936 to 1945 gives 33.4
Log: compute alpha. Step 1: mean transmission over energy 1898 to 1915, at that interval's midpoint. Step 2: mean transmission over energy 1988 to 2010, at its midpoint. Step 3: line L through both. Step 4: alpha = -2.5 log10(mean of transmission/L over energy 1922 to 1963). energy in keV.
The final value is 0.057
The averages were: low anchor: 33.7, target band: 33.2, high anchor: 36.9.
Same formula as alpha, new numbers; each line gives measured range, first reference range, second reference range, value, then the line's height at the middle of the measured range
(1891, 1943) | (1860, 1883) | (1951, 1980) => -0.249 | 26.9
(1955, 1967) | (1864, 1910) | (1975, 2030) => 0.075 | 33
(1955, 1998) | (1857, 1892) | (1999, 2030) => 0.128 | 34.5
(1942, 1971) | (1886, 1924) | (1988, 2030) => 0.112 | 35.1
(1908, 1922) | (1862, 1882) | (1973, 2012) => -0.221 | 27.4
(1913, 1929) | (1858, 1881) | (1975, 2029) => -0.141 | 28.7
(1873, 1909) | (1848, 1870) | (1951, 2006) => -0.084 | 28.5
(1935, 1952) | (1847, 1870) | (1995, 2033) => -0.042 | 32.7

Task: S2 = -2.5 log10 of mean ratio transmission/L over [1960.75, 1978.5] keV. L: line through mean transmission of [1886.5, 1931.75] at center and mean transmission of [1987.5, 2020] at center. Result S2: 0.24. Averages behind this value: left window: 33.5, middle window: 28.7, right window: 37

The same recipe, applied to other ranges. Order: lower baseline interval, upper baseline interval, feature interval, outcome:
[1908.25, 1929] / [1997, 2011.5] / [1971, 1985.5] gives 0.31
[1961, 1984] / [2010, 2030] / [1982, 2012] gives -0.09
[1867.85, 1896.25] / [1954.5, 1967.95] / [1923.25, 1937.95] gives -0.16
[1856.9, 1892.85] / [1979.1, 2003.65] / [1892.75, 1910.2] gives -0.19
